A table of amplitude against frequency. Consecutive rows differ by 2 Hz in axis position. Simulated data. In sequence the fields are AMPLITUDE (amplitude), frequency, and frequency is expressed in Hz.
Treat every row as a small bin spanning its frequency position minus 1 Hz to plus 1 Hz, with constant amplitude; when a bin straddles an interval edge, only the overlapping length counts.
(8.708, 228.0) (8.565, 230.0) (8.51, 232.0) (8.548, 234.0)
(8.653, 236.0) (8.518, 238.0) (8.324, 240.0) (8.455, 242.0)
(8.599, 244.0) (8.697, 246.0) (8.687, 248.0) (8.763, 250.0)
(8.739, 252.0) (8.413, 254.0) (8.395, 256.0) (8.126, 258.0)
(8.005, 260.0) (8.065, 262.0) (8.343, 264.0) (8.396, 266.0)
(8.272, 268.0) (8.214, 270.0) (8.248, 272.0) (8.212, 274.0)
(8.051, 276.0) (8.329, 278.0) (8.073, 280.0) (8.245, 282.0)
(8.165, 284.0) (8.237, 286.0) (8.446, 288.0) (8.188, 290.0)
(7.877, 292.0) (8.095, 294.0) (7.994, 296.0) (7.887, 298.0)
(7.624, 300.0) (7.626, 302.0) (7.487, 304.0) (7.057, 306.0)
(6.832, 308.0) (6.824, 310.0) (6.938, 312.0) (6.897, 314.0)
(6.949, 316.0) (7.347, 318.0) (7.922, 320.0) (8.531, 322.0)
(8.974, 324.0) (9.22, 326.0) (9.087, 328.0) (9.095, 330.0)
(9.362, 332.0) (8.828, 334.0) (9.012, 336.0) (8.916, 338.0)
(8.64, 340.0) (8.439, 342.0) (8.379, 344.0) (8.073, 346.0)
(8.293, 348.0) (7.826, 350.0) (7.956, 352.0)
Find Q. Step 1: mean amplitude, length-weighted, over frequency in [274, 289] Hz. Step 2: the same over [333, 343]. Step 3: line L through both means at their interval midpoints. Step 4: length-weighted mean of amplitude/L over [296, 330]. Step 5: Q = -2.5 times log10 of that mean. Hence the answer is 0.10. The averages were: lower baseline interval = 8.22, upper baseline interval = 8.77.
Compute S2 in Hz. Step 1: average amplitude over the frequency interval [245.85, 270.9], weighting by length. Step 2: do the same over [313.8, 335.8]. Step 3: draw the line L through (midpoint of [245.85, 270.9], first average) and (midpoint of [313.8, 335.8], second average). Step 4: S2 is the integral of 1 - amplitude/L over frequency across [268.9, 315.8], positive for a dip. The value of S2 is 3.50 Hz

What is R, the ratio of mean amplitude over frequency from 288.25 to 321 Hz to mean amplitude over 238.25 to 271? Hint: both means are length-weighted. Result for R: 0.89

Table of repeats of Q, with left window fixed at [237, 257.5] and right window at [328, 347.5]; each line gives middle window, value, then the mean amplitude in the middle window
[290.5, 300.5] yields 0.096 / 7.92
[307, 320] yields 0.230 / 7.04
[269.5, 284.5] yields 0.055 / 8.19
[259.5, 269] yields 0.046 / 8.23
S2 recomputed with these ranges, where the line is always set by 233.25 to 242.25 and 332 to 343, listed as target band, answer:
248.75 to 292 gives 1.7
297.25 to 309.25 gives 1.8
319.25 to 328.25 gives 0.0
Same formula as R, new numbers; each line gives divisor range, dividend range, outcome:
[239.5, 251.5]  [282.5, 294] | 0.95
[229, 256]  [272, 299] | 0.95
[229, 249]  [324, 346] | 1.04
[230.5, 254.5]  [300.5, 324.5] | 0.86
